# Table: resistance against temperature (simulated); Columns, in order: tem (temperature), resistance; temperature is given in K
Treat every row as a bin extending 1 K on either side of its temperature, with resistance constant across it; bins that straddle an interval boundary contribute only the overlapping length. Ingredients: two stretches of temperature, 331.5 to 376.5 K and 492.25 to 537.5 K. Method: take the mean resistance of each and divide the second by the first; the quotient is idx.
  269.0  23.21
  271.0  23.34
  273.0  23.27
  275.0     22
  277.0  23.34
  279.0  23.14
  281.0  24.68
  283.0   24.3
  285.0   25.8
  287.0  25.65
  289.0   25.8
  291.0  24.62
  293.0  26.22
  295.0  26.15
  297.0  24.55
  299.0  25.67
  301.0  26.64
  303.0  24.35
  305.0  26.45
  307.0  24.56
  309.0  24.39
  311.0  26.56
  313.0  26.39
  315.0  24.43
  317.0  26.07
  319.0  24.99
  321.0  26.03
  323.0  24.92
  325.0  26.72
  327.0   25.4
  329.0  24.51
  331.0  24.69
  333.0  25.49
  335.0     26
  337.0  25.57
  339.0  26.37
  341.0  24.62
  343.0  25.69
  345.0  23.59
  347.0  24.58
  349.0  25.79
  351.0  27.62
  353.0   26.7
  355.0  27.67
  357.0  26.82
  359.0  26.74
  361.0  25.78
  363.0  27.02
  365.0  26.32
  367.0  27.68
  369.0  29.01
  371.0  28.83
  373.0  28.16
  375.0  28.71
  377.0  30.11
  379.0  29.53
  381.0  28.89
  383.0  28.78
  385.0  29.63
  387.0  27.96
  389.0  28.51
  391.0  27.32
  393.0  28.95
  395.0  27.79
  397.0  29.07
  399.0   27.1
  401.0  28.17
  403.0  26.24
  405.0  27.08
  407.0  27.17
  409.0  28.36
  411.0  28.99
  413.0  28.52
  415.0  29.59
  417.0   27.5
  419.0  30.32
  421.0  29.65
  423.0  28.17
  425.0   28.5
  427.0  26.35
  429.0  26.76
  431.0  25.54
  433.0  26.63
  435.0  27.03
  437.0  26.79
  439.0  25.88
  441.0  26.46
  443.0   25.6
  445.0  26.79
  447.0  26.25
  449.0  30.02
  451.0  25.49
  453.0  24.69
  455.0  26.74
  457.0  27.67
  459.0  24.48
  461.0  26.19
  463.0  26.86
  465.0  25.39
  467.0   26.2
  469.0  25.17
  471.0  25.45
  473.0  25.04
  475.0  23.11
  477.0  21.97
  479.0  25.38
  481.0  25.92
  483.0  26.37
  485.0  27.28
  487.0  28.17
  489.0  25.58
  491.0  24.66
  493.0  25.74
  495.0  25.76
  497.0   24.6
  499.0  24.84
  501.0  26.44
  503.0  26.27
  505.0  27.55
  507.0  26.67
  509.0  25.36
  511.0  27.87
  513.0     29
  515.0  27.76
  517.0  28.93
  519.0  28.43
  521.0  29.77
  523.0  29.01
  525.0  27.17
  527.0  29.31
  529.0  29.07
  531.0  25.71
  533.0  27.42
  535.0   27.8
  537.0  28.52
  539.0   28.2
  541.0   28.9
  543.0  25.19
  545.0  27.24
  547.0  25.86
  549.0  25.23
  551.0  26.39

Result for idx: 1.0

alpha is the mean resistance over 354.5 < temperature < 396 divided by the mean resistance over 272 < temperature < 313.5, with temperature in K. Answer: 1.13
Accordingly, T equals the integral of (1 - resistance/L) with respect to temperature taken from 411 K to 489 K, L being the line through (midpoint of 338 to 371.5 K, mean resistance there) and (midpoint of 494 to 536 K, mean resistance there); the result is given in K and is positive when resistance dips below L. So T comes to 1.2 K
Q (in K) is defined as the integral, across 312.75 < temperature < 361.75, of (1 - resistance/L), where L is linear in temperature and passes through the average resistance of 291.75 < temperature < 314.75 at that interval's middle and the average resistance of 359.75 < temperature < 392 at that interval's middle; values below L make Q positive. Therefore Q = 2.0 K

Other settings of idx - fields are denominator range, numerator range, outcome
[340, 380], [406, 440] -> 1.03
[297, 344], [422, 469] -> 1.04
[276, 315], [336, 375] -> 1.06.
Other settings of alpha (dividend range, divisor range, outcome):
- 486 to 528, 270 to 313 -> 1.09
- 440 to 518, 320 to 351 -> 1.03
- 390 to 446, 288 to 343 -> 1.08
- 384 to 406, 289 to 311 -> 1.10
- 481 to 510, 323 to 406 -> 0.96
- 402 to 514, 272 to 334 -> 1.06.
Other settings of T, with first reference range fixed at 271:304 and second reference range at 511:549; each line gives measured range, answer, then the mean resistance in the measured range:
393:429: -2.5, 28.1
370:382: -1.5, 29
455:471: 0.6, 26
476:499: 1.5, 25.6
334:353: -0.1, 25.6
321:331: -0.1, 25.4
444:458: 0.0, 26.8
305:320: -0.2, 25.4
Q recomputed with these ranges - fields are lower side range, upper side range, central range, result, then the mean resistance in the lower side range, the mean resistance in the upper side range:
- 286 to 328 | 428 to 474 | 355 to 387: -2.80 K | 25.6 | 26.2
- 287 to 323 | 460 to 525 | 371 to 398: -2.99 K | 25.5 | 26.3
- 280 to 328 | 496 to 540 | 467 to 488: 1.33 K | 25.5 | 27.5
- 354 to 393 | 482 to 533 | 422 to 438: 0.41 K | 28.1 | 27.1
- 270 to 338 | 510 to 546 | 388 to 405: -0.99 K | 25.1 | 28.1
